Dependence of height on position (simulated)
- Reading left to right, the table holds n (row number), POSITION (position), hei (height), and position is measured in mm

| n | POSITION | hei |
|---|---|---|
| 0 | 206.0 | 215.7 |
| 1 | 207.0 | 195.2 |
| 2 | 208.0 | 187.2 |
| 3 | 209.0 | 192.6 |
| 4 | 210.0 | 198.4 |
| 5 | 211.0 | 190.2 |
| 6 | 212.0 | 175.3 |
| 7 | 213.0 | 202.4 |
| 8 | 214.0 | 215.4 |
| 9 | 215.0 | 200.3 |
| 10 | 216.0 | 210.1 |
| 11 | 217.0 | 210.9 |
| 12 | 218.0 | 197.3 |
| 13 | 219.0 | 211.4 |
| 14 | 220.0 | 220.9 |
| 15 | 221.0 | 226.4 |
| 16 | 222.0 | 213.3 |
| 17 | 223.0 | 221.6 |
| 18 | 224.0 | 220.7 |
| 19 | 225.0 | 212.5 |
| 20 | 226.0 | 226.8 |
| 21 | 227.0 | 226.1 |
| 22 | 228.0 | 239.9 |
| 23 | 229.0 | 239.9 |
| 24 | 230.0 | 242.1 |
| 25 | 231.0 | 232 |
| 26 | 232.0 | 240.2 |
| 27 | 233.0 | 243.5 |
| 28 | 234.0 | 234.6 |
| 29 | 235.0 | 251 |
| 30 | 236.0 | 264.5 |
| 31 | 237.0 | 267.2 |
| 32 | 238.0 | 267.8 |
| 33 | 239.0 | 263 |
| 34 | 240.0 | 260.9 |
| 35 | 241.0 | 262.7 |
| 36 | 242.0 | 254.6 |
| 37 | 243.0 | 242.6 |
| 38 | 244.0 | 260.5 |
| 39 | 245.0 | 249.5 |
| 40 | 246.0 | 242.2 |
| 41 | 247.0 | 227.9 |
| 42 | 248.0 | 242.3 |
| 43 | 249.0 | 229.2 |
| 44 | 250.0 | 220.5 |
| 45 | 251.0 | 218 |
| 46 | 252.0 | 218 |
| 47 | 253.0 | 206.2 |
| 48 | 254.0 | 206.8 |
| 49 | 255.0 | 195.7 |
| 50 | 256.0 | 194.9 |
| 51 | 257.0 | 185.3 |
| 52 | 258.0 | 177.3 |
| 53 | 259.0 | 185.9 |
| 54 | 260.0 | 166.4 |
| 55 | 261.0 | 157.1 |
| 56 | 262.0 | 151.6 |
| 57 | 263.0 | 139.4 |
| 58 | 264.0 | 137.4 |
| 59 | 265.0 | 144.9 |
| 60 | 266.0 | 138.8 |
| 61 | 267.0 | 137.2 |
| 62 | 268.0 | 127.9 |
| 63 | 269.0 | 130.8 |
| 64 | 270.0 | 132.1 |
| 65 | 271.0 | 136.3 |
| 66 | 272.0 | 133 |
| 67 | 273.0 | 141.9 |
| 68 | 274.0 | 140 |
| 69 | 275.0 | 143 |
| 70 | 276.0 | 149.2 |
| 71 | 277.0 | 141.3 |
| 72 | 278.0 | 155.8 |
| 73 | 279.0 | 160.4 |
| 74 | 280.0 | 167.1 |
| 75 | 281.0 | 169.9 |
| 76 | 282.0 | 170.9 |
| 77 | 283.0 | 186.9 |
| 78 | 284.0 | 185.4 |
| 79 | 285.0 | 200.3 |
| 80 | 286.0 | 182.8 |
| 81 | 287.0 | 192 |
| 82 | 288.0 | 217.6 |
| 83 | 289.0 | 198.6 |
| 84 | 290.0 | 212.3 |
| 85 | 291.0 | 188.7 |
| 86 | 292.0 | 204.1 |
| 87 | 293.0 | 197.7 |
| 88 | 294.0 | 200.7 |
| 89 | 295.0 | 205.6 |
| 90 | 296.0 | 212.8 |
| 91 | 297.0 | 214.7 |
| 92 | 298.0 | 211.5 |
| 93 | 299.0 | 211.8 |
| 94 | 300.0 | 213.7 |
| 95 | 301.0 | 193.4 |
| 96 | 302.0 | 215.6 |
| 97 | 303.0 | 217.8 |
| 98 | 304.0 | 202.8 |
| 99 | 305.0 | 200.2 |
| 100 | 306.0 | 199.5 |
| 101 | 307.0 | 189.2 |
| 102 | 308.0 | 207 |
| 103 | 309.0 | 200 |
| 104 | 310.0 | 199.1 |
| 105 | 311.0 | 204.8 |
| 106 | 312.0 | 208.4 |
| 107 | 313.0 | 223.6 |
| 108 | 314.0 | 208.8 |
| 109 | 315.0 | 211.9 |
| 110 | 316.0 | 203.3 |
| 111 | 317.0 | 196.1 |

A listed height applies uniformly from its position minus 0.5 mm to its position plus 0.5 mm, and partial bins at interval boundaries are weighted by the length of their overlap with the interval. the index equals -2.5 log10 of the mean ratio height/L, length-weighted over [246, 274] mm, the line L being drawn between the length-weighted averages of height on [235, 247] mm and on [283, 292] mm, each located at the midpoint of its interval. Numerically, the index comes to 0.320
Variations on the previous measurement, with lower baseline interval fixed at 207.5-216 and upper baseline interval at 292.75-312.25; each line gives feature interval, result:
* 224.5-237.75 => -0.21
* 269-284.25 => 0.31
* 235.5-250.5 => -0.25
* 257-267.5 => 0.28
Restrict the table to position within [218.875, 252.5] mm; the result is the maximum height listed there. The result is 267.8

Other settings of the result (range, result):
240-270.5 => 262.7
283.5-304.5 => 217.8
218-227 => 226.8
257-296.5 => 217.6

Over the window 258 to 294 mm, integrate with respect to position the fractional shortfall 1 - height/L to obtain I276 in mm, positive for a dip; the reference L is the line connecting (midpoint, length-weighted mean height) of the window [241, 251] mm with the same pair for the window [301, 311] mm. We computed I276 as 9.2 mm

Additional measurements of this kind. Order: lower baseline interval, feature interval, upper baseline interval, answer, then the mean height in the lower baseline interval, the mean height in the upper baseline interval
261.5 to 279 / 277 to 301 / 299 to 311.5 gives -2.5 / 141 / 204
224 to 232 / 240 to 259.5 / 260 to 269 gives -4.8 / 231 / 143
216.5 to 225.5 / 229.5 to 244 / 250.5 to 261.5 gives -3.4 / 215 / 192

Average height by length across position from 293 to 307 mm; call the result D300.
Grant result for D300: 207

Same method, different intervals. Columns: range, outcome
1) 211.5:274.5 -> 206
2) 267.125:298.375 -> 174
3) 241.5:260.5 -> 217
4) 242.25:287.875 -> 179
